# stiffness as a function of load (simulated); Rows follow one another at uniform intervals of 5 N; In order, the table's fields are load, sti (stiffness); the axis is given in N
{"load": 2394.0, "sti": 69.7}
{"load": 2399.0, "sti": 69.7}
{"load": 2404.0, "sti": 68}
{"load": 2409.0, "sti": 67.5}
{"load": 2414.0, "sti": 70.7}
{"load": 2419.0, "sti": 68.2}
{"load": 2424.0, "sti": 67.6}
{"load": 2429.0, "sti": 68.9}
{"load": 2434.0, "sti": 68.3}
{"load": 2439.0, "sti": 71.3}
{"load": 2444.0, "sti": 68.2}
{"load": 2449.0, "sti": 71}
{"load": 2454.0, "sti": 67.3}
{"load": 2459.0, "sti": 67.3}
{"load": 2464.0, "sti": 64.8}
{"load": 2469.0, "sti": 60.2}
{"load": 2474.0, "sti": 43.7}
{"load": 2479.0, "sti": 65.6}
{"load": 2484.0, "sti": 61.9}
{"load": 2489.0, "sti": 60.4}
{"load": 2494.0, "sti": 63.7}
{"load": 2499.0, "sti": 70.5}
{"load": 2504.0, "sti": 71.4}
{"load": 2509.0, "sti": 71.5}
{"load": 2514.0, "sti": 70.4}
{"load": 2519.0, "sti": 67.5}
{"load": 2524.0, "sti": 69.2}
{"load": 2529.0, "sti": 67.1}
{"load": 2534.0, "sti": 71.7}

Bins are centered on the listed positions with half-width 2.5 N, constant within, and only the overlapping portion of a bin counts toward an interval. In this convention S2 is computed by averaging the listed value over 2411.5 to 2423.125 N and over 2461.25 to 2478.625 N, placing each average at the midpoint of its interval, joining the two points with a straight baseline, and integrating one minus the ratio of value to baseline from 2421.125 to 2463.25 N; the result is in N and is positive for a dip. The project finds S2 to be -3.3 N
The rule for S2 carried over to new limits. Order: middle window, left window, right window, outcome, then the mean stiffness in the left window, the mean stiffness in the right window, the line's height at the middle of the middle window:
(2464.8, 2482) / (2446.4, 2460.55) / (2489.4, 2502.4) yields 2.56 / 68.6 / 66.3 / 67.5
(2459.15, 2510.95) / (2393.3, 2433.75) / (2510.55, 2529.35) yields 4.03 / 68.7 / 68.9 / 68.8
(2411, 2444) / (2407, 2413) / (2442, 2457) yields -0.26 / 68.3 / 68.8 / 68.5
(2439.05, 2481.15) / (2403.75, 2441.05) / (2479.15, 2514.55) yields 2.42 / 68.8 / 66.8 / 67.8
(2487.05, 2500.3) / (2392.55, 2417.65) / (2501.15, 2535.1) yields 0.96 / 69.1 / 69.8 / 69.6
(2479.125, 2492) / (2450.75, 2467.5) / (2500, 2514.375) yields 1.28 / 66.3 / 71.1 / 69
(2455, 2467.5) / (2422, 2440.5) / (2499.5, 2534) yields 0.63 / 68.9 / 69.7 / 69.2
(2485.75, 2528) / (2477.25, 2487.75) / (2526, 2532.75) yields -1.38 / 63.2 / 68.1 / 65.8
